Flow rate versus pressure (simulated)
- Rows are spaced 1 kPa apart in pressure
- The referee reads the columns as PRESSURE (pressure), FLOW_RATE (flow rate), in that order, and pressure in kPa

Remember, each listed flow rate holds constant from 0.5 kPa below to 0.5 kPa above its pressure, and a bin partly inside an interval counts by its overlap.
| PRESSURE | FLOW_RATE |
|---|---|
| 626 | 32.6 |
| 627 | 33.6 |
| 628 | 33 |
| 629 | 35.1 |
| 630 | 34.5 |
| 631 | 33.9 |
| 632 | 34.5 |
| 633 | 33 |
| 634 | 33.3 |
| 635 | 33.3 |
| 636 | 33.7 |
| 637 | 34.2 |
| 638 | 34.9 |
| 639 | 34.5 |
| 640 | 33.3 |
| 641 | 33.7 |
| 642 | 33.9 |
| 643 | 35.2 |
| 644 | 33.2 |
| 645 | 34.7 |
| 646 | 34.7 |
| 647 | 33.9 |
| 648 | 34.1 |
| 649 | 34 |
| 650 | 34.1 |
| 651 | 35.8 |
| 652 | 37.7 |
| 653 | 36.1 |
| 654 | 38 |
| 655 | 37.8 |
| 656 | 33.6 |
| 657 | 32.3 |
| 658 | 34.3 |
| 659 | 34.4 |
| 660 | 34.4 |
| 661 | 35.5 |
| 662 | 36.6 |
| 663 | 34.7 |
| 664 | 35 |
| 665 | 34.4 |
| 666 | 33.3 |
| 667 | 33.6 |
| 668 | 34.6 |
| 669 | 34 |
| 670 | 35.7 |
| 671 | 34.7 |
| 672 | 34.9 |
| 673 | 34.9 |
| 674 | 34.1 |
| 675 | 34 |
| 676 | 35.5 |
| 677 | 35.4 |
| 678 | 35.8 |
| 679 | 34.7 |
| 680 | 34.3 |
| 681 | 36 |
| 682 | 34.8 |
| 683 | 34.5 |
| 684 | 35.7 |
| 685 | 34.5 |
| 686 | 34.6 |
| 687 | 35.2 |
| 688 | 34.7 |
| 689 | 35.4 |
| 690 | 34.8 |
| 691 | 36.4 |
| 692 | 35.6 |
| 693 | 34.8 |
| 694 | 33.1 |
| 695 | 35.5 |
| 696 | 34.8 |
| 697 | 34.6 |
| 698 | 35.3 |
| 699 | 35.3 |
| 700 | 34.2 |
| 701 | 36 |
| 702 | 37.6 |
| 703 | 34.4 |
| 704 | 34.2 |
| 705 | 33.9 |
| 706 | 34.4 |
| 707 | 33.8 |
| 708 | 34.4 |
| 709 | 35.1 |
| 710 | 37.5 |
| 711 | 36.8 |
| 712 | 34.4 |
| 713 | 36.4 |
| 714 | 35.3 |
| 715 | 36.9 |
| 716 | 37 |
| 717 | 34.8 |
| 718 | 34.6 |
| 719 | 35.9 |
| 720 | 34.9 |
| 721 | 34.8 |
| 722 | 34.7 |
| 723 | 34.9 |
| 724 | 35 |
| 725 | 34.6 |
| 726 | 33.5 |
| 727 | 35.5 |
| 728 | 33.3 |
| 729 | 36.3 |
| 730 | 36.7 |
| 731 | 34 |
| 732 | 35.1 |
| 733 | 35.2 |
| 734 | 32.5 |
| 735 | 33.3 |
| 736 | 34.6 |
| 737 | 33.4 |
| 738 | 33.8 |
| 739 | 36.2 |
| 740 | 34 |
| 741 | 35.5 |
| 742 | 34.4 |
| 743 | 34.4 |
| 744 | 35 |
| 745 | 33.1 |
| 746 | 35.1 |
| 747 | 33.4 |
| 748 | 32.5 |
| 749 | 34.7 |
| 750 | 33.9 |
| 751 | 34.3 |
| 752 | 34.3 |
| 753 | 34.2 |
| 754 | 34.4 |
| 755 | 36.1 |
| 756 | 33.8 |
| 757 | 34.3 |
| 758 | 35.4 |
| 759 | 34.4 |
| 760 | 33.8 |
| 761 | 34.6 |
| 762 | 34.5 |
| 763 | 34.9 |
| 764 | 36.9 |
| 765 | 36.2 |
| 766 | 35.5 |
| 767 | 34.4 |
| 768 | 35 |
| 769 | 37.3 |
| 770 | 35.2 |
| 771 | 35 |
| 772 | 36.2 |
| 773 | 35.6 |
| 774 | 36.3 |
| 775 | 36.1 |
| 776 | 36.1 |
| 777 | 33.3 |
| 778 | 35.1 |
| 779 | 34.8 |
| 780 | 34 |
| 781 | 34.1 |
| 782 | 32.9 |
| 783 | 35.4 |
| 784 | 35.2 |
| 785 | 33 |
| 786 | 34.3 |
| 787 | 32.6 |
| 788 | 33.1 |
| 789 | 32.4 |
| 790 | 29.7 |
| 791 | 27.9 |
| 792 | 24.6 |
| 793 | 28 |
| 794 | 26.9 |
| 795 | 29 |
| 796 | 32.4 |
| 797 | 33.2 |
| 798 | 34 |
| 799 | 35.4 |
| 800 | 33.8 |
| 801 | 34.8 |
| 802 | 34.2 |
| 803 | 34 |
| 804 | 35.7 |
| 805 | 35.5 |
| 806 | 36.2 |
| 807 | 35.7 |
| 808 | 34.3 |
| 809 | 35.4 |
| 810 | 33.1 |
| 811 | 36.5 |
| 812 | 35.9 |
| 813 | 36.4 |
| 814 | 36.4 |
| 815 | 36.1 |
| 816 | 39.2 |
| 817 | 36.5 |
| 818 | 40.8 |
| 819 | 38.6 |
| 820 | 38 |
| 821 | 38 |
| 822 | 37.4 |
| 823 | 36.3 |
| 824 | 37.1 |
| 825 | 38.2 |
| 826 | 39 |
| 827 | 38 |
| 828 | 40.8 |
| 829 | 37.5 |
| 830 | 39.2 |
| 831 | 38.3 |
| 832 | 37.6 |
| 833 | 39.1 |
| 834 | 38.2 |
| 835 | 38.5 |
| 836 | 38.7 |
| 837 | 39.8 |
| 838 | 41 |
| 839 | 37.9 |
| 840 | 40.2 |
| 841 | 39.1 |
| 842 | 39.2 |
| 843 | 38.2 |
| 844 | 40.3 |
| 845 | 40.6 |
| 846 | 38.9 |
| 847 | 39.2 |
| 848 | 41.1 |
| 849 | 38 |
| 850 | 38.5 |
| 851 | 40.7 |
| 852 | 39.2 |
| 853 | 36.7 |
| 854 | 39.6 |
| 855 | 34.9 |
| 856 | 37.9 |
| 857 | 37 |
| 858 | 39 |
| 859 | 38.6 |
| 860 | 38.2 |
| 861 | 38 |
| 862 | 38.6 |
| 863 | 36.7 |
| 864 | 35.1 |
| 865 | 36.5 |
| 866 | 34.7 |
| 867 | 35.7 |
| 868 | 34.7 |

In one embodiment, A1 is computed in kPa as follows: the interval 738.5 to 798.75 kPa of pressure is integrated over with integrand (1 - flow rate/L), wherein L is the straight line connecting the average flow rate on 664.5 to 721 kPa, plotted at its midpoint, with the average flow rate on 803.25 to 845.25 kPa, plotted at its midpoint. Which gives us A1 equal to 4.5 kPa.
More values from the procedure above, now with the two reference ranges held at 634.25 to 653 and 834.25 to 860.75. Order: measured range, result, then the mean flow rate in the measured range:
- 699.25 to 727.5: 0.6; 35.2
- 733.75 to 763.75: 1.9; 34.3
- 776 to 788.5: 1.1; 34.1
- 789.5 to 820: 3.1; 34.1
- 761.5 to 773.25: 0.5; 35.6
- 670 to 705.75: 0.4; 35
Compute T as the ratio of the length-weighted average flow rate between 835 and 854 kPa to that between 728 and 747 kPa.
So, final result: 1.1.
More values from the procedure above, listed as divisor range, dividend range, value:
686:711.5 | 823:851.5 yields 1.11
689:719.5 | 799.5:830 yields 1.04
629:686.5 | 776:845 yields 1.03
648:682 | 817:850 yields 1.11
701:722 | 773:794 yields 0.93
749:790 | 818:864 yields 1.11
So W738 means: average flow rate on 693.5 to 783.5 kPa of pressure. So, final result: 34.9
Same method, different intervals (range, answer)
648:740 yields 35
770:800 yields 33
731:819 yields 34.4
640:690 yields 34.8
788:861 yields 36.6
